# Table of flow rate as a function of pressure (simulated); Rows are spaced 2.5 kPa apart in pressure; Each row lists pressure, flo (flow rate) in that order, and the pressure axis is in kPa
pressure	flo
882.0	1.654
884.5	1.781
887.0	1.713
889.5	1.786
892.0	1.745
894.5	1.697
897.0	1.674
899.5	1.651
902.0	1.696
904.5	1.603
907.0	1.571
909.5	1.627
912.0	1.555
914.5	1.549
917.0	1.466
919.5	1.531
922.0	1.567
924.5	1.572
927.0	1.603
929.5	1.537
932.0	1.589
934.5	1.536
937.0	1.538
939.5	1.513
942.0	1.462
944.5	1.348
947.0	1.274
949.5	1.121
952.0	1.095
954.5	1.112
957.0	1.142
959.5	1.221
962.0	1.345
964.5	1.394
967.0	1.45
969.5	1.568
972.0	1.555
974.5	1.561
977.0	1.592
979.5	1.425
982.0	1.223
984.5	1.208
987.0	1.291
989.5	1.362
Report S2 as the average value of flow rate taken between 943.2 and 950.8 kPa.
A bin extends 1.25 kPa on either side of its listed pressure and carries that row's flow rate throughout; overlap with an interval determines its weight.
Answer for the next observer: 1.25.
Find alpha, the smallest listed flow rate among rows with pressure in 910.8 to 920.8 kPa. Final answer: 1.466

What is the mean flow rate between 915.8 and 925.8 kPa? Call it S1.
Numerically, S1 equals 1.53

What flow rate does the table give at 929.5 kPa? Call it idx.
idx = 1.537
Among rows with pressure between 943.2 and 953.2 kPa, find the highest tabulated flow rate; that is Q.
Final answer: 1.348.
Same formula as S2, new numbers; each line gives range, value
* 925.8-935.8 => 1.57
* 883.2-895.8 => 1.74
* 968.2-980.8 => 1.54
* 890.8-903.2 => 1.69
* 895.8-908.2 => 1.64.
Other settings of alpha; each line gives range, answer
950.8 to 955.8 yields 1.095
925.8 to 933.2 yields 1.537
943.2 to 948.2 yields 1.274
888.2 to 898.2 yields 1.674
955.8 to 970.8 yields 1.142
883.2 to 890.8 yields 1.713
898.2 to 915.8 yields 1.549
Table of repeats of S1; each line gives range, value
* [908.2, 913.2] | 1.59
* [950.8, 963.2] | 1.18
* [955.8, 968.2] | 1.31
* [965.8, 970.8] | 1.51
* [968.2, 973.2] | 1.56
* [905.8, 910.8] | 1.6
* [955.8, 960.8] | 1.18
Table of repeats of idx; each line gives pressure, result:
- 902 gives 1.696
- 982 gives 1.223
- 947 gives 1.274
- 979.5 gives 1.425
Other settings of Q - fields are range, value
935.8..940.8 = 1.538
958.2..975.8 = 1.568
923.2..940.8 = 1.603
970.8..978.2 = 1.592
